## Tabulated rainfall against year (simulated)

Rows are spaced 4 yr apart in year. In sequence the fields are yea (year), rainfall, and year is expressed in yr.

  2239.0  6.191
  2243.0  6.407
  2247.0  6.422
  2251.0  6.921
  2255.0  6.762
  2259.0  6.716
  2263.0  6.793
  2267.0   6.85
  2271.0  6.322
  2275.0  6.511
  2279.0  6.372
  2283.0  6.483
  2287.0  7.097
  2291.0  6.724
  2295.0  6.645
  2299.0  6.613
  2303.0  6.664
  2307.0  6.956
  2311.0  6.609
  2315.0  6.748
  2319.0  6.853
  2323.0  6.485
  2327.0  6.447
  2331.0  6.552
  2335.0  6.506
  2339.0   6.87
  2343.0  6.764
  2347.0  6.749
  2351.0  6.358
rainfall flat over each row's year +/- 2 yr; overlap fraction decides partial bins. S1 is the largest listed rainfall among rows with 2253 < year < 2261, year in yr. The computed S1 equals 6.762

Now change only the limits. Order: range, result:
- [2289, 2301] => 6.724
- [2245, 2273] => 6.921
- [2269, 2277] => 6.511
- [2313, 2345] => 6.87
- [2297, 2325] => 6.956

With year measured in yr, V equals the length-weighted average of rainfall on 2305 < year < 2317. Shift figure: 6.77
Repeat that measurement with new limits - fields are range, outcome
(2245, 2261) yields 6.71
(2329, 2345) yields 6.67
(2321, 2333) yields 6.49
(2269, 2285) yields 6.42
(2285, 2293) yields 6.91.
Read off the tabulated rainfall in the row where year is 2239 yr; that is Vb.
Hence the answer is 6.191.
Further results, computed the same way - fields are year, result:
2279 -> 6.372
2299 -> 6.613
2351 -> 6.358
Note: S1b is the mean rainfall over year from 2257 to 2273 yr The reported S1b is 6.67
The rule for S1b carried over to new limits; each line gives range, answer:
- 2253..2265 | 6.76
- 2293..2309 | 6.72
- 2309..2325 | 6.67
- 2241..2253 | 6.58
